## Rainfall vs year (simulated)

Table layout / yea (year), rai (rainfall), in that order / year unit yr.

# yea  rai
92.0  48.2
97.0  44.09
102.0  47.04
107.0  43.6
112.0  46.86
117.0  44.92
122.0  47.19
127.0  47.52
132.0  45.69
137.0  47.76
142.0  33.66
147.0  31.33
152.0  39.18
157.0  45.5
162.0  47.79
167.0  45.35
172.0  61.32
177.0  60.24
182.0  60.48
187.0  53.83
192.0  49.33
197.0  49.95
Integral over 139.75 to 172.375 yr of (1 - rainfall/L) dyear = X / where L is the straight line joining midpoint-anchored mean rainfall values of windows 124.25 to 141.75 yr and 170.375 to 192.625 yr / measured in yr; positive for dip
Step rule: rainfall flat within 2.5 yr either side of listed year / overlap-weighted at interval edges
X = 5.8 yr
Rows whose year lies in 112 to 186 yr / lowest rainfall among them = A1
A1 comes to 31.33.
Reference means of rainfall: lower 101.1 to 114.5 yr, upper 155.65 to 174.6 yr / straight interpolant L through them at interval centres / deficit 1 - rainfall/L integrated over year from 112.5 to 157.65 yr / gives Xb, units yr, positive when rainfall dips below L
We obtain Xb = 4.9 yr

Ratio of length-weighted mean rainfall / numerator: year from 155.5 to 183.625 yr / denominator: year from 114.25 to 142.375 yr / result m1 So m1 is 1.18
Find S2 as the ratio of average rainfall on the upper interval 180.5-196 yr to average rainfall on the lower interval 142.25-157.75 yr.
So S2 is 1.45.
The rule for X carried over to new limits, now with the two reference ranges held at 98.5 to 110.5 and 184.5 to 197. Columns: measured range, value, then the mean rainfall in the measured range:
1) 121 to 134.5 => 0.05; 46.8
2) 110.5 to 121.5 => 0.02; 46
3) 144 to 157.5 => 3.08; 37.5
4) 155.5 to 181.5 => -1.65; 52.9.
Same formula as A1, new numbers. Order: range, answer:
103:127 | 43.6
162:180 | 45.35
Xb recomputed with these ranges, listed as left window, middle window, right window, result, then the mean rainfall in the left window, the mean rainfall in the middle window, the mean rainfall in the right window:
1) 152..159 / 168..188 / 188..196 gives -4.53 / 43.2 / 58.3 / 50.3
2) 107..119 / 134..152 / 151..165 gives 2.78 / 45.5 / 38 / 44.7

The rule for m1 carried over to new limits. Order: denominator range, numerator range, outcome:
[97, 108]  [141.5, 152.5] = 0.75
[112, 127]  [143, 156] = 0.78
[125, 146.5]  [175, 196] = 1.31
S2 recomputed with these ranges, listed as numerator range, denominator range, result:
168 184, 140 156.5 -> 1.64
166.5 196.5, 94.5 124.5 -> 1.21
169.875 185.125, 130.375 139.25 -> 1.29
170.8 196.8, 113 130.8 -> 1.21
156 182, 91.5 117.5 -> 1.17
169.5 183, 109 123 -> 1.32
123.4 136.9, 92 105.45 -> 1.02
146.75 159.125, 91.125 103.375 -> 0.86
